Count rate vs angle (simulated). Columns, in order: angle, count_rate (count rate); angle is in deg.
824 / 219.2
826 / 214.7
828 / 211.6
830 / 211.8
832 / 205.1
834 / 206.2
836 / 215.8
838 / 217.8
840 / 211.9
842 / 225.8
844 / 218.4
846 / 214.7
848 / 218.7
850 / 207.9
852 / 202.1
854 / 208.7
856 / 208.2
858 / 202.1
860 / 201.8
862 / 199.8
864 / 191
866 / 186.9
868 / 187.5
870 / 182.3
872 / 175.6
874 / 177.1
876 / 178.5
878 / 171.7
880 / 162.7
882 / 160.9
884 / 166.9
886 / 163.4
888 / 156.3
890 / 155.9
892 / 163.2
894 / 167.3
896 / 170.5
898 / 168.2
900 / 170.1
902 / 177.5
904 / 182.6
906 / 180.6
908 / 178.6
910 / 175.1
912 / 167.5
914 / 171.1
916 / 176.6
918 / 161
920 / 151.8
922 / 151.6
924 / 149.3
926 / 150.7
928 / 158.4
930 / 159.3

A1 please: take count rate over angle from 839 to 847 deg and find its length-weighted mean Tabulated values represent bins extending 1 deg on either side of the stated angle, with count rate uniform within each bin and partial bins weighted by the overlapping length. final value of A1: 218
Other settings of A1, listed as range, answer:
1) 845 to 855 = 210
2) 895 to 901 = 170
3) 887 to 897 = 163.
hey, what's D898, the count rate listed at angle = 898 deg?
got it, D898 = 168.2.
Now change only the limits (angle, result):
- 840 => 211.9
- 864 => 191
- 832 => 205.1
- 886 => 163.4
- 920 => 151.8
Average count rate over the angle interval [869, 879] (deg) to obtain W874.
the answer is 177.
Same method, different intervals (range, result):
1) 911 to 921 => 166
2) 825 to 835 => 210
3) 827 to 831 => 212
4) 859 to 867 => 195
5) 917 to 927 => 153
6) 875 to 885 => 168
